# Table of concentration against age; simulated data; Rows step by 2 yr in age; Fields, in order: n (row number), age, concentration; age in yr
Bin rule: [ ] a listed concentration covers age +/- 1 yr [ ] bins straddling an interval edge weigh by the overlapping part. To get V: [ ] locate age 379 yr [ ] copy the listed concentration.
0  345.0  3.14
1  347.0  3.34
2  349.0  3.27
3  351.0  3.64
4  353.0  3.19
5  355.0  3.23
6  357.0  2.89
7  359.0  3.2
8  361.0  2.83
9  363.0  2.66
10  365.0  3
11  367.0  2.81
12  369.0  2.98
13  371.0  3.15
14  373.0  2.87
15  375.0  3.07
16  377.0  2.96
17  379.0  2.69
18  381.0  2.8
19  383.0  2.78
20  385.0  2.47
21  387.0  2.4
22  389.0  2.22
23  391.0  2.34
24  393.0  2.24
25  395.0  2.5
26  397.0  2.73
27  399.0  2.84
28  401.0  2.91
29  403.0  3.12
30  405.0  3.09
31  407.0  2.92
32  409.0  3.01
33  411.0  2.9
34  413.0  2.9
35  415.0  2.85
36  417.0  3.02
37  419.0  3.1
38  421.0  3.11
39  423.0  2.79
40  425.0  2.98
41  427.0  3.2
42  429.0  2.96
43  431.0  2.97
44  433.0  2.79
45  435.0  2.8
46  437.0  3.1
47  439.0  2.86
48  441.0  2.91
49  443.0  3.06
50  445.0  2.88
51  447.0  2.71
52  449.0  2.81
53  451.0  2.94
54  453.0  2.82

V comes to 2.69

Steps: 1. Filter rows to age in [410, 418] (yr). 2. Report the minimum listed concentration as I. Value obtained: 2.85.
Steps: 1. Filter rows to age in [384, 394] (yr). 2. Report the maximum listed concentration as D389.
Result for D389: 2.47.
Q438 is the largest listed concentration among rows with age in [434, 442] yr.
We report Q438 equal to 3.1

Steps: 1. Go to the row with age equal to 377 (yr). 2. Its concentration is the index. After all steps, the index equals 2.96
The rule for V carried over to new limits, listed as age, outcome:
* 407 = 2.92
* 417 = 3.02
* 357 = 2.89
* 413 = 2.9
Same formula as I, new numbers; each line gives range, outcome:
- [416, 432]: 2.79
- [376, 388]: 2.4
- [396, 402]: 2.73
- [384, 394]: 2.22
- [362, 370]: 2.66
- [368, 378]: 2.87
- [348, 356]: 3.19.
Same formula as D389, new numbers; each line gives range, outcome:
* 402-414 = 3.12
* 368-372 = 3.15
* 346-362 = 3.64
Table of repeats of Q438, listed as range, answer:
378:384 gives 2.8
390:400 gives 2.84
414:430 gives 3.2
